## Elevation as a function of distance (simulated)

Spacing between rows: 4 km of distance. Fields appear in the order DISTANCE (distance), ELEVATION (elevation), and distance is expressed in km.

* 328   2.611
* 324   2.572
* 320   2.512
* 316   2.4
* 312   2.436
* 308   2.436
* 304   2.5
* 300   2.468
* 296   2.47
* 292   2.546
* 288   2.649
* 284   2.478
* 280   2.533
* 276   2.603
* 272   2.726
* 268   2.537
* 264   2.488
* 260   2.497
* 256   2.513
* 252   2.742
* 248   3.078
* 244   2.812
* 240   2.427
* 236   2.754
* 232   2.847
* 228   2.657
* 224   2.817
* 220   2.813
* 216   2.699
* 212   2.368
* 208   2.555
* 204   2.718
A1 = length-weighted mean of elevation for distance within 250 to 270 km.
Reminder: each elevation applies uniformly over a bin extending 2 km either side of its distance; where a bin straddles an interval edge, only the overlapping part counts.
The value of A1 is 2.56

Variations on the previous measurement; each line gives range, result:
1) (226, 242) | 2.67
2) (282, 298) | 2.54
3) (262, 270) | 2.51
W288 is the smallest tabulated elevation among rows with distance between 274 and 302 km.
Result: 2.468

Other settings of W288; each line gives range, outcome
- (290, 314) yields 2.436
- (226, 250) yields 2.427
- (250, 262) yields 2.497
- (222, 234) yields 2.657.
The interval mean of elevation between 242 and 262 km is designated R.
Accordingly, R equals 2.73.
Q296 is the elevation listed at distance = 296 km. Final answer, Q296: 2.47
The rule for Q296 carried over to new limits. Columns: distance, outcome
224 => 2.817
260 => 2.497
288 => 2.649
